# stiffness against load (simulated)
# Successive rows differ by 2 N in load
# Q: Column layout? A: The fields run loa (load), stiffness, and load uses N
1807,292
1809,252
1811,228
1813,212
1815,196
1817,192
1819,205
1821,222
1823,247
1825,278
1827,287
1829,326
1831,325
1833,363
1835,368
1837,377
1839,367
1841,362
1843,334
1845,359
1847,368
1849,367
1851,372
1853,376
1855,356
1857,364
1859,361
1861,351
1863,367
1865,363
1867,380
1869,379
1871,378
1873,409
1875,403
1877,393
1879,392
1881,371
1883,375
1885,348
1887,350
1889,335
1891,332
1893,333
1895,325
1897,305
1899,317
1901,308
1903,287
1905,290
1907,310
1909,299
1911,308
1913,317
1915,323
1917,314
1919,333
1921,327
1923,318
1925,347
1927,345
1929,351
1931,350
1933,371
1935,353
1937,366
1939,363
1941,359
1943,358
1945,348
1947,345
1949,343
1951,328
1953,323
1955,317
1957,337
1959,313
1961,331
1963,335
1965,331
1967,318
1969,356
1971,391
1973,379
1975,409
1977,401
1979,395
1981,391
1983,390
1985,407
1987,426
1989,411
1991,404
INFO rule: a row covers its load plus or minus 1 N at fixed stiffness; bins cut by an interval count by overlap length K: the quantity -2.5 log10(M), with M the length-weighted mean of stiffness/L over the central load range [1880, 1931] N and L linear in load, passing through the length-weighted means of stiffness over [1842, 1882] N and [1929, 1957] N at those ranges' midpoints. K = 0.101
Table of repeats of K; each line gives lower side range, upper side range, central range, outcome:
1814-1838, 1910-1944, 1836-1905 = -0.16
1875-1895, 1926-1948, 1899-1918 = 0.17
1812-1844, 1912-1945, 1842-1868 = -0.19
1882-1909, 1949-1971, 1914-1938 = -0.05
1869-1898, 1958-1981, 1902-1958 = 0.09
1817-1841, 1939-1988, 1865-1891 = -0.16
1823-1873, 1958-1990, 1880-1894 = 0.03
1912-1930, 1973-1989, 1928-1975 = 0.06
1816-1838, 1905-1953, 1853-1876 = -0.21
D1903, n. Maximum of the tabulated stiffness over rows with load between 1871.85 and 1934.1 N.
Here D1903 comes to 409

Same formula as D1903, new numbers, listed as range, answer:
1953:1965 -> 337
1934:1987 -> 426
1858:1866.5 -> 367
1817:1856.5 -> 377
